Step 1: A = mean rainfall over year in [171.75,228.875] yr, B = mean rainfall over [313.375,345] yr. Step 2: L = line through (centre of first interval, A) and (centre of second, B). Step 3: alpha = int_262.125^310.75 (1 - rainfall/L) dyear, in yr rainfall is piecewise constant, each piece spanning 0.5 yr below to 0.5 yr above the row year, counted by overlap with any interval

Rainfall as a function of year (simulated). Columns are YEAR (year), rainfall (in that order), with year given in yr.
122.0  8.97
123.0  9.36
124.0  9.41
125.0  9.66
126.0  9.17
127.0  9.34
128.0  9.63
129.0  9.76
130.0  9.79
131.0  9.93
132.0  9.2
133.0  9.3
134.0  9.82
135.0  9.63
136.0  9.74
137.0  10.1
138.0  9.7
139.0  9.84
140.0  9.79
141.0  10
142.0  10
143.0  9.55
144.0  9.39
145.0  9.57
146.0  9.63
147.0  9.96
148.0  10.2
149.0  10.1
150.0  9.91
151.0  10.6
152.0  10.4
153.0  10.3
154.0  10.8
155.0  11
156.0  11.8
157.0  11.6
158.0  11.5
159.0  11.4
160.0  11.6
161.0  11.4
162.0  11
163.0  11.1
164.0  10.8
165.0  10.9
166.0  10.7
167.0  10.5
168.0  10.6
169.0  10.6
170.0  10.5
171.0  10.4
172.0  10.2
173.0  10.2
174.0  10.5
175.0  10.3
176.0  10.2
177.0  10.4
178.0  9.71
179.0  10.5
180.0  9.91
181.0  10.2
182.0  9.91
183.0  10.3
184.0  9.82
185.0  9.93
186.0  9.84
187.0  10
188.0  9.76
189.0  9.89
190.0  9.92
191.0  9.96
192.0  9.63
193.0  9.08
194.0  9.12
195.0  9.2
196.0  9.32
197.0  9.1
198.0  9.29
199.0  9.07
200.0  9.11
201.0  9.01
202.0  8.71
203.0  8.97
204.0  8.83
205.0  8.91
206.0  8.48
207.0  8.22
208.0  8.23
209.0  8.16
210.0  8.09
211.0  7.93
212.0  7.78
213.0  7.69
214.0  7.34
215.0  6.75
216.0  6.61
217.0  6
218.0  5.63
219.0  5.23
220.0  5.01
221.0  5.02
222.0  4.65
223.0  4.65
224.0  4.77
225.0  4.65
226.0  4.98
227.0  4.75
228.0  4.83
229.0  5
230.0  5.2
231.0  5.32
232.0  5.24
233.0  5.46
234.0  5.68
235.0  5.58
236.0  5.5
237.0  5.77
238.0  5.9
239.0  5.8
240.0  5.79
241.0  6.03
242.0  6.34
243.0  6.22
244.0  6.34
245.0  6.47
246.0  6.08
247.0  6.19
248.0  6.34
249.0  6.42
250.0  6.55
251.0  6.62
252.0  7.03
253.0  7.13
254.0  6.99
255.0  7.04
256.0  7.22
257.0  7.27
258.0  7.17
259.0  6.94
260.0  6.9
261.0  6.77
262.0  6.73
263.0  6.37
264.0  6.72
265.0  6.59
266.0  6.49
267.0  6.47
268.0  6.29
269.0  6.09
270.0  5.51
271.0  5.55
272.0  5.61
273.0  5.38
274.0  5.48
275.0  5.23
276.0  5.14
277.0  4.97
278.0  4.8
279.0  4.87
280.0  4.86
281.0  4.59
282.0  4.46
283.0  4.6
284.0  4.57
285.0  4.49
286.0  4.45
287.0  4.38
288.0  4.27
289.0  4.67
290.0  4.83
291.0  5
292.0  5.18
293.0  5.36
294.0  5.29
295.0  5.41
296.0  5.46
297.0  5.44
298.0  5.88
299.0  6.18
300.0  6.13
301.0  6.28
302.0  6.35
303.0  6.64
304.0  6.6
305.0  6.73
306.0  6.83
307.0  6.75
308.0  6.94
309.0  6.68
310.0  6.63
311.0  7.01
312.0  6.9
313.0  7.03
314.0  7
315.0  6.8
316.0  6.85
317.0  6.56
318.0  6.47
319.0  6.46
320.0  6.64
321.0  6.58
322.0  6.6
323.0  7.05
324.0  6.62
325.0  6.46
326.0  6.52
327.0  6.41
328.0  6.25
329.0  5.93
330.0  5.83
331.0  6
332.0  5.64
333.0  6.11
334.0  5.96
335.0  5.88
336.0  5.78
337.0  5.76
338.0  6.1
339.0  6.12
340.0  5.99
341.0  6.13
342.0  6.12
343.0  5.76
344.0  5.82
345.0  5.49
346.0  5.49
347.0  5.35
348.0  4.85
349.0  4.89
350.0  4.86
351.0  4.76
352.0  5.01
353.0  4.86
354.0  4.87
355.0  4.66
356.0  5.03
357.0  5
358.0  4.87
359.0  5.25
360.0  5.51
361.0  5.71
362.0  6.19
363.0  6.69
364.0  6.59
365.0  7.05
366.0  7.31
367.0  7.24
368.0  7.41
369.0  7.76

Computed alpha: 9.0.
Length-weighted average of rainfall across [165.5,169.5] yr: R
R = 10.6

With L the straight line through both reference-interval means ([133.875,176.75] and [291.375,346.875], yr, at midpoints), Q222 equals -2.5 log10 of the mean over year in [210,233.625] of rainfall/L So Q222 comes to 0.46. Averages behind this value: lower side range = 10.4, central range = 5.72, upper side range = 6.23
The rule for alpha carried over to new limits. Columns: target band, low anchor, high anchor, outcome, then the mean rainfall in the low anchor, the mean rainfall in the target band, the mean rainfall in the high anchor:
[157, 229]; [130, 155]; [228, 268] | -4.8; 9.91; 8.83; 6.28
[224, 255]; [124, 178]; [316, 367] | 8.8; 10.3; 5.87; 5.9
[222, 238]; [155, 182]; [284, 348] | 6.5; 10.7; 5.17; 6.02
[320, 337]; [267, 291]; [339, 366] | -2.7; 5.03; 6.22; 5.54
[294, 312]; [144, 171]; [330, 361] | 0.8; 10.7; 6.34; 5.47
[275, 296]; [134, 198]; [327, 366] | 6.9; 10.2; 4.83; 5.67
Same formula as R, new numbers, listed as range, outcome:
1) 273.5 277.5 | 5.21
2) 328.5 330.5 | 5.88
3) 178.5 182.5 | 10.1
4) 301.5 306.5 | 6.63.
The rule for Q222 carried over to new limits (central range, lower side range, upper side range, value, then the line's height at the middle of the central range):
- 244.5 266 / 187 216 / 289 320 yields 0.11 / 7.44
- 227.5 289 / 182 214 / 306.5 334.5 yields 0.32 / 7.81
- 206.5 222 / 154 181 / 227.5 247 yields 0.09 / 7.38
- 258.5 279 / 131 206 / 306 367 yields 0.27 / 7.66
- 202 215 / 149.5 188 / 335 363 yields 0.15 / 9.43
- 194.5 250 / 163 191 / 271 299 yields 0.21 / 8.06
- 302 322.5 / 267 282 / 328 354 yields -0.22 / 5.49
